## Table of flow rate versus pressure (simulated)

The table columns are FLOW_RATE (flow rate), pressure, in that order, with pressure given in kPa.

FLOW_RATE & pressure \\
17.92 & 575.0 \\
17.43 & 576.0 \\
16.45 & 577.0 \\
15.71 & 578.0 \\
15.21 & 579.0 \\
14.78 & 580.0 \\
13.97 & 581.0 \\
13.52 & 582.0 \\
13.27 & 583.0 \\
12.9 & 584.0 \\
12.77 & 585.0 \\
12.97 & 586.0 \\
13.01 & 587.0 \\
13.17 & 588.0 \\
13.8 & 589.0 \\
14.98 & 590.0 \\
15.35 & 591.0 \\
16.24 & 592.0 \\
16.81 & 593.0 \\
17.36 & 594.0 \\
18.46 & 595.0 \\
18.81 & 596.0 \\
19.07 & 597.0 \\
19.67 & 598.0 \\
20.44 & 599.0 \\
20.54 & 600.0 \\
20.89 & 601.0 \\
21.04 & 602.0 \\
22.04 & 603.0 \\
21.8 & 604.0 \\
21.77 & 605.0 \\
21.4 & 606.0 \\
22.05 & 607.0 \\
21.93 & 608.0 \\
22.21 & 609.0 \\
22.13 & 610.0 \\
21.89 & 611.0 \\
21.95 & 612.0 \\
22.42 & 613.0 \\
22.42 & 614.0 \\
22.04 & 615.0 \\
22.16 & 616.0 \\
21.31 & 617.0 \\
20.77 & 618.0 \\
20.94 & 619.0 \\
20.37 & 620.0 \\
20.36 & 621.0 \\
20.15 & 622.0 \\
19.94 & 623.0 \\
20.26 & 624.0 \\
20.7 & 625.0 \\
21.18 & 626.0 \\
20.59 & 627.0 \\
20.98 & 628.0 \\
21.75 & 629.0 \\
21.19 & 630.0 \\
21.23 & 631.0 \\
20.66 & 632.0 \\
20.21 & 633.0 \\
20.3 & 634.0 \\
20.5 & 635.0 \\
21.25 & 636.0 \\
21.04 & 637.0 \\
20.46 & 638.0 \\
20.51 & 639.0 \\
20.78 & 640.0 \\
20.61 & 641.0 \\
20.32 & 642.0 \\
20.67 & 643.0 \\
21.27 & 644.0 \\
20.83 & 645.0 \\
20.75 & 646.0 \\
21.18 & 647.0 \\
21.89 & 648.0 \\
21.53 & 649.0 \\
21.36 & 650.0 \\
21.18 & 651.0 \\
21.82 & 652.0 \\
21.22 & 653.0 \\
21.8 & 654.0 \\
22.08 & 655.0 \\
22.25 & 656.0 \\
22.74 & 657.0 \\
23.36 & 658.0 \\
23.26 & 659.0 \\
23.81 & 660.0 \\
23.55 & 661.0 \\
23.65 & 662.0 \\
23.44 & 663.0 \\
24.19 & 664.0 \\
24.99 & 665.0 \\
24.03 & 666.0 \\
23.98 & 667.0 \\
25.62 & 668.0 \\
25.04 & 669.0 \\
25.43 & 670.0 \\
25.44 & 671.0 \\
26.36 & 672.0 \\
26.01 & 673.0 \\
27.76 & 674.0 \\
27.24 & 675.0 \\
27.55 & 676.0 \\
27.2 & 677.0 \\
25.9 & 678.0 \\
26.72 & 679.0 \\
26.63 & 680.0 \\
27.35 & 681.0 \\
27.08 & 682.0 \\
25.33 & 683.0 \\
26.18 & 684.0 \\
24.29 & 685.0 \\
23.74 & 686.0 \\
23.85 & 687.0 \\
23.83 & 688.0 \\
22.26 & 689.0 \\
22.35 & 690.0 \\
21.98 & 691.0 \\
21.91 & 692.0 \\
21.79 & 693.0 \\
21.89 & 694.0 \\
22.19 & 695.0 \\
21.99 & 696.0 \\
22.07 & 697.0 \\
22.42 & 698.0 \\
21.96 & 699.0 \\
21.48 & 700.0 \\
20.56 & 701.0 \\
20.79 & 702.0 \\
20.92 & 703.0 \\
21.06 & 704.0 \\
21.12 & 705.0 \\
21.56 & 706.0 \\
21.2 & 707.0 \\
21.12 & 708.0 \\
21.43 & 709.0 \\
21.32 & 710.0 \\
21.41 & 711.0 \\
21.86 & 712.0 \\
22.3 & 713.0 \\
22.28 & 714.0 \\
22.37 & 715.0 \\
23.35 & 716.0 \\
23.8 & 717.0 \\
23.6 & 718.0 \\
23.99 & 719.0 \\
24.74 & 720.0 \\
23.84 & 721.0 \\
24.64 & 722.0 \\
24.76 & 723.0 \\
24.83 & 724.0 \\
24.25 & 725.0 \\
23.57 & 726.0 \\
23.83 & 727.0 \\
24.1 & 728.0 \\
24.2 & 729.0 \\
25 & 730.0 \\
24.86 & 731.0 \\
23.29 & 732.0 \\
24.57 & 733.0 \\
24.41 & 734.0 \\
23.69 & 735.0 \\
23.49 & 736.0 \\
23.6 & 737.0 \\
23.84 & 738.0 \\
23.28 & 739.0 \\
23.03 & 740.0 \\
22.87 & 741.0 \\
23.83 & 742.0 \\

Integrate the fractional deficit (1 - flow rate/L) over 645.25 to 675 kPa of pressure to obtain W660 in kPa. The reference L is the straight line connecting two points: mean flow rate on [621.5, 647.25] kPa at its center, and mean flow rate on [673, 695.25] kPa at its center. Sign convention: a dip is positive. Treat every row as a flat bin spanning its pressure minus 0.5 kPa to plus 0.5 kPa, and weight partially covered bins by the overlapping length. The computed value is -0.77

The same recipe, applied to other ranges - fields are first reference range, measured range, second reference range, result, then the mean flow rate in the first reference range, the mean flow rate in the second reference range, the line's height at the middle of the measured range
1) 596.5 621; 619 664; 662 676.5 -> 4.2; 21.4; 25.4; 23.6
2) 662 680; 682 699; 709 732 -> 1.2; 25.7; 23.5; 24.8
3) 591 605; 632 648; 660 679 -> 1.5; 19.4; 25.4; 22.9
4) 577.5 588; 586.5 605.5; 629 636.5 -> -2.9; 13.8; 20.8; 15.6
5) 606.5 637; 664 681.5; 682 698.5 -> -2.6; 21.2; 23.1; 22.6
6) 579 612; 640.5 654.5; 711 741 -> -0.7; 17.9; 23.7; 20.2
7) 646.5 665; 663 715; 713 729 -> -1.0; 22.5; 23.8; 23.2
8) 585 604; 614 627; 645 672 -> -0.8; 17.5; 23.1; 19.7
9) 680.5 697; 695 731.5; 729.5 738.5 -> 1.7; 23.6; 24.1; 23.9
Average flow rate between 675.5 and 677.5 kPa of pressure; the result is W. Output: 27.4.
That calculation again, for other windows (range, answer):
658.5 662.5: 23.6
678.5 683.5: 26.6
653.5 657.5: 22.2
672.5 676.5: 27.1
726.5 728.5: 24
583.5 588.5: 13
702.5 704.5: 21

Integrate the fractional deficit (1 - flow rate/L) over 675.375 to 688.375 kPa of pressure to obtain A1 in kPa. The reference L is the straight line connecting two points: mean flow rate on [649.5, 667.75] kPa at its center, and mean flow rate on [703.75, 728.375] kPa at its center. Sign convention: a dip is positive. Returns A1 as -1.6 kPa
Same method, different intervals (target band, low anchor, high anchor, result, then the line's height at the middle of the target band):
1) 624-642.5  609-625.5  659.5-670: 1.2 kPa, 22.3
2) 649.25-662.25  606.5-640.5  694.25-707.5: -0.7 kPa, 21.3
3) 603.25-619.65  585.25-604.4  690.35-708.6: -3.2 kPa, 18.2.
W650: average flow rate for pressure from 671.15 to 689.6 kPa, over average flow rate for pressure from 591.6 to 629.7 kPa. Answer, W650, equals 1.25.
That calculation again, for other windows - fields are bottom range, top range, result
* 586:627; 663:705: 1.22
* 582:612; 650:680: 1.34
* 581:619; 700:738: 1.23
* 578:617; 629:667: 1.19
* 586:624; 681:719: 1.14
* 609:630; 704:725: 1.07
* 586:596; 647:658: 1.41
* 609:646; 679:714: 1.08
